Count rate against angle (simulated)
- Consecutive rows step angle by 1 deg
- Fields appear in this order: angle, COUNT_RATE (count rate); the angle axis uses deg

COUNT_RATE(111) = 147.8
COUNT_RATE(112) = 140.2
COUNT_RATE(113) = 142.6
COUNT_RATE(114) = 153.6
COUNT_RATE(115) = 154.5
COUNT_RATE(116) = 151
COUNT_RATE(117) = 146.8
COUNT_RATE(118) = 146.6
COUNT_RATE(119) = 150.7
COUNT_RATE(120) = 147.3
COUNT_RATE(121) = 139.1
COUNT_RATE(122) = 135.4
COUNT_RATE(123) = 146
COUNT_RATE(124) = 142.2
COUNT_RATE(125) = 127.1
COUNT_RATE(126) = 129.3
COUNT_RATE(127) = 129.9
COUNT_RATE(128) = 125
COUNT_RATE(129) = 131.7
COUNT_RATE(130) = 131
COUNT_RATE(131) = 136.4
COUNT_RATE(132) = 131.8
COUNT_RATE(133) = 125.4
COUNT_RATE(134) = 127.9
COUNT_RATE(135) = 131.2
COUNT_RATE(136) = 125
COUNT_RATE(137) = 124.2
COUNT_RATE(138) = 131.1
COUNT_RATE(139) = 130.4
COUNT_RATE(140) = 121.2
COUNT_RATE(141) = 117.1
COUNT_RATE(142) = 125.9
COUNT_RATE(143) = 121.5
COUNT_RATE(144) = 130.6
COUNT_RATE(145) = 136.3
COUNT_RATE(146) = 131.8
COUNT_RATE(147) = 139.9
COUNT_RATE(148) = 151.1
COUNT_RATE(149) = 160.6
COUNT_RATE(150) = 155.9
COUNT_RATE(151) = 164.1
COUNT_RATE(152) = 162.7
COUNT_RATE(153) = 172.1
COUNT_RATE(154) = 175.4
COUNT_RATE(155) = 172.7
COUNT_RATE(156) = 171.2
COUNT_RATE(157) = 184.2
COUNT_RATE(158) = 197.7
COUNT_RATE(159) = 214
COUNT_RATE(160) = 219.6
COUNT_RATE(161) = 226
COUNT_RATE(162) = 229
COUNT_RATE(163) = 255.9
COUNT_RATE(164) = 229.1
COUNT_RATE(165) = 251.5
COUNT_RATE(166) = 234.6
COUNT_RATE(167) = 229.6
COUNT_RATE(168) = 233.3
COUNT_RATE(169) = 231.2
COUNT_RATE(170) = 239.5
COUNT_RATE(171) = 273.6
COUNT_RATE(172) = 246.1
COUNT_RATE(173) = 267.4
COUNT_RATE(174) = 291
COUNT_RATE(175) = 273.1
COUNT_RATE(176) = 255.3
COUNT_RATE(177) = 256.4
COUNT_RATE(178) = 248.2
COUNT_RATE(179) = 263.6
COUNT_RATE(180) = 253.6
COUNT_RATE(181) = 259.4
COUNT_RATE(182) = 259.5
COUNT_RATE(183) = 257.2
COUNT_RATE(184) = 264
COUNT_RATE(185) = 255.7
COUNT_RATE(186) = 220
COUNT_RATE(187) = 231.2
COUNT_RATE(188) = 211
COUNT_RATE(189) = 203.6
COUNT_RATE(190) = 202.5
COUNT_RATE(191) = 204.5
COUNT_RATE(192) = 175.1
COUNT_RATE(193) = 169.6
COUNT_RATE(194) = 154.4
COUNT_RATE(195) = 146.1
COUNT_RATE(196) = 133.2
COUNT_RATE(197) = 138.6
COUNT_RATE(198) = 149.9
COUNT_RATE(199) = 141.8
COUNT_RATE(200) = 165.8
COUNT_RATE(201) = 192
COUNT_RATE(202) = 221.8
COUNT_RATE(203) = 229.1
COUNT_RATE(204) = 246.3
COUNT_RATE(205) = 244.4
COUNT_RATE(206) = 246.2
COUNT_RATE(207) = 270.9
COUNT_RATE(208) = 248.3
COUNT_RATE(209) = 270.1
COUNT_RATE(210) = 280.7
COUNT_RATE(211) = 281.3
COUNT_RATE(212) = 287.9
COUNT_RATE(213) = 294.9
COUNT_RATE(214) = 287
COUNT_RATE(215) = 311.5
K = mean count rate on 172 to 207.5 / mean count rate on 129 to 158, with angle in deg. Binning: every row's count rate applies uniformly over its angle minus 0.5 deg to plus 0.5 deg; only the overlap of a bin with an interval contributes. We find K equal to 1.5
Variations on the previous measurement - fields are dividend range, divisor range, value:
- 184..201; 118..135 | 1.36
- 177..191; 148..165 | 1.24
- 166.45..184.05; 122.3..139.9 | 1.95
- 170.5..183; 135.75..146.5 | 2.07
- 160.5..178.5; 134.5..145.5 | 1.96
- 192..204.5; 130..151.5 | 1.30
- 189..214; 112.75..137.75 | 1.56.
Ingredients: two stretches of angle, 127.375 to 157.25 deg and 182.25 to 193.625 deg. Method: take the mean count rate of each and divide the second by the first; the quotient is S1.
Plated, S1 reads 1.54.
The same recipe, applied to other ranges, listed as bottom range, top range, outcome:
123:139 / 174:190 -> 1.90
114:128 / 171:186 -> 1.83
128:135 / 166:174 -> 1.90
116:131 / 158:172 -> 1.70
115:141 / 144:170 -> 1.43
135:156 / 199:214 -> 1.72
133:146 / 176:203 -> 1.64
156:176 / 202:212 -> 1.09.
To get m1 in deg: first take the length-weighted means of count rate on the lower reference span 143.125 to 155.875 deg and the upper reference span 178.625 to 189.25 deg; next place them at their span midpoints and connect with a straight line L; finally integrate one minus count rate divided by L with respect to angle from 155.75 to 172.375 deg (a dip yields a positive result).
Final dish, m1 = -3.1 deg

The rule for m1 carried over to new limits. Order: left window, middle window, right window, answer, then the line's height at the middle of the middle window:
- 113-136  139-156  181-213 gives 1.81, 163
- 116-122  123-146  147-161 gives 4.36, 160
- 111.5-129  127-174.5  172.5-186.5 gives 6.71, 202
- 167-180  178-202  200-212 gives 4.55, 251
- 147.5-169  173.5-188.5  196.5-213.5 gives -2.71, 215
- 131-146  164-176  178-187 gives -1.88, 217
